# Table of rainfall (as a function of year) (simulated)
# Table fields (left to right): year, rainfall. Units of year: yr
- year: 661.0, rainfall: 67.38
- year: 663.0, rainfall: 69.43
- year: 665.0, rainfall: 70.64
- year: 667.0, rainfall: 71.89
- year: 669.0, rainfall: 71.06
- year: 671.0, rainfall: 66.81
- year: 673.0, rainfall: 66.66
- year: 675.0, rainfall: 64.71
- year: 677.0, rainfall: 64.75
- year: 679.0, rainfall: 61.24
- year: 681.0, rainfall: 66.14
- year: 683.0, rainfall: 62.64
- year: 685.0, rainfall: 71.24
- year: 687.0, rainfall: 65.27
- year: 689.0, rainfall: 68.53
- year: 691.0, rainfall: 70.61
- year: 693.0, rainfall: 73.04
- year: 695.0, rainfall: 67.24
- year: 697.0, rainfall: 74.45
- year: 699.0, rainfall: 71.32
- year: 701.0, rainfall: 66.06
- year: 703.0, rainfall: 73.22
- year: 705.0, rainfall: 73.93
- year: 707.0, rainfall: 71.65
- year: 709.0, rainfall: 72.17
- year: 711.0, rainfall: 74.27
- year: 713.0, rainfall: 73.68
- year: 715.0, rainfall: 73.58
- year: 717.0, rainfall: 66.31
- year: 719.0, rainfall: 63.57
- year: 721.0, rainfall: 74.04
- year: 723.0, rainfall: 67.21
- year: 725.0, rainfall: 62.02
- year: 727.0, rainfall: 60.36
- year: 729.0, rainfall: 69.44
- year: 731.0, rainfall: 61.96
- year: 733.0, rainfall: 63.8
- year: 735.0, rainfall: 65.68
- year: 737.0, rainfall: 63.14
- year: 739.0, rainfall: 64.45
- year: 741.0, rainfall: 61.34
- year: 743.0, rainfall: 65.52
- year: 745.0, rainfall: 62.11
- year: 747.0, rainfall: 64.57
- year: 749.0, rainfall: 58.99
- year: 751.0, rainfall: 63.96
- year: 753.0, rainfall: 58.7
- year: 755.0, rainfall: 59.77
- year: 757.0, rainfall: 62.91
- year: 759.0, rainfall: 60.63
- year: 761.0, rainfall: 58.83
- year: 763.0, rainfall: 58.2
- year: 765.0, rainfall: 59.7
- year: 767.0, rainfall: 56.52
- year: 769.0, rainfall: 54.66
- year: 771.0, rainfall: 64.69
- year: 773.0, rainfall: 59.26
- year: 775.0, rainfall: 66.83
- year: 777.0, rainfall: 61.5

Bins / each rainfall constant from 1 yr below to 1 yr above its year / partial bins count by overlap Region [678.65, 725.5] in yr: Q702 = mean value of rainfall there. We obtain 69.5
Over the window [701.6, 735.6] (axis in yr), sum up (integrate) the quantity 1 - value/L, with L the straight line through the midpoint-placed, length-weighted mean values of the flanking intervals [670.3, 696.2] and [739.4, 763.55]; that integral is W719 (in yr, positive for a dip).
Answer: -2.4 yr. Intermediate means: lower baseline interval 66.9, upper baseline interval 61.4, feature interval 68.6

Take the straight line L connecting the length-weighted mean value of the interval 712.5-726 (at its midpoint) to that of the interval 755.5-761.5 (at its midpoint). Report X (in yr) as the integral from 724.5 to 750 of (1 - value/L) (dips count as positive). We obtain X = 0.6 yr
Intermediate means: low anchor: 68.4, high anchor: 60.9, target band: 63.4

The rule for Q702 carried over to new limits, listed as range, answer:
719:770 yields 62.4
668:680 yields 65.9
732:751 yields 63.3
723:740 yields 64.1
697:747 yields 67.6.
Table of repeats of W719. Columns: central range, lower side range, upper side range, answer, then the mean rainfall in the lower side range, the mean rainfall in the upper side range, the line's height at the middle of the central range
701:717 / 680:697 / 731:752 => -1.4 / 68.5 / 63.3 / 66.5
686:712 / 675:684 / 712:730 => -2.1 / 63.8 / 67.8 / 65.7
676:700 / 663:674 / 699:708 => 0.8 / 69.4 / 71.2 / 70.4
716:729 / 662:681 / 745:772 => -0.6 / 67.4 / 60.2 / 63.2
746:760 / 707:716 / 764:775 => 0.5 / 73.2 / 59.7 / 63.5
